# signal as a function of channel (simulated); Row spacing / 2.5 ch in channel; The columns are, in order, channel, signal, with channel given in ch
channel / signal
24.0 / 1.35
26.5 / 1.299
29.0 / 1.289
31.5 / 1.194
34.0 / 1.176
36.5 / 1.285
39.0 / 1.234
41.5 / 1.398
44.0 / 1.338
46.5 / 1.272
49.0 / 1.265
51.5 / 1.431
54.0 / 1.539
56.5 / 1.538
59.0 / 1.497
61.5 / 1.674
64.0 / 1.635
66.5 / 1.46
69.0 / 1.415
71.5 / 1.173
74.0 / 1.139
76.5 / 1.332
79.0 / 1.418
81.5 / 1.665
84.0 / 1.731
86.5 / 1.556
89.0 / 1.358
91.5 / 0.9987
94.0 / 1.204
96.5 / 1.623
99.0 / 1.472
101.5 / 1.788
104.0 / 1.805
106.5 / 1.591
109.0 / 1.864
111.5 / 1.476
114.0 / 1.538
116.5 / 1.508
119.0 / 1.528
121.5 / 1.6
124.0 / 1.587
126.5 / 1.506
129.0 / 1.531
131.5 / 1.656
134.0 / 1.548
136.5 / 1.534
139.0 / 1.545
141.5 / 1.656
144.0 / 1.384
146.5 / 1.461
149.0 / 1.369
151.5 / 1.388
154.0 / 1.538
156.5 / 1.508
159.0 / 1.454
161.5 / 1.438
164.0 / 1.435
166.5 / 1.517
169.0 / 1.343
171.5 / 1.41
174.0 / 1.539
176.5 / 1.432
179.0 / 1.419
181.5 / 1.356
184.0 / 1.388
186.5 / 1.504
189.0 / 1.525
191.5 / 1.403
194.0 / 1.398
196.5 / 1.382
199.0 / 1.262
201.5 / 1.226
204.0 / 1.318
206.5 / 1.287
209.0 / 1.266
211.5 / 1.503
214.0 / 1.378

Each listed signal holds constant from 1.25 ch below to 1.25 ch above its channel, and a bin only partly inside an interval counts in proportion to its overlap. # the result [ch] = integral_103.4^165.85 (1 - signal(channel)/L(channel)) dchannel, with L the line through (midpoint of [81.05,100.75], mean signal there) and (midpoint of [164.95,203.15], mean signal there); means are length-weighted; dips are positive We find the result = -4.6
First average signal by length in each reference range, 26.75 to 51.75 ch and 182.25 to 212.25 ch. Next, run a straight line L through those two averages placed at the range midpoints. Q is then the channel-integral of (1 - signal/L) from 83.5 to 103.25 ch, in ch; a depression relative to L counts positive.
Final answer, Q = -2.3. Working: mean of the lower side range 1.28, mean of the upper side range 1.37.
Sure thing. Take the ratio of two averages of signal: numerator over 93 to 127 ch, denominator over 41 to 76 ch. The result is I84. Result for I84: 1.12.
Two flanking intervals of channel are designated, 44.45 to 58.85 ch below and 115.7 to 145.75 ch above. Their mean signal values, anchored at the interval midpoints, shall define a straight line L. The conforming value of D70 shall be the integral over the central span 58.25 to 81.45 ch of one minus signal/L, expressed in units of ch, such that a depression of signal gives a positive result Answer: 0.2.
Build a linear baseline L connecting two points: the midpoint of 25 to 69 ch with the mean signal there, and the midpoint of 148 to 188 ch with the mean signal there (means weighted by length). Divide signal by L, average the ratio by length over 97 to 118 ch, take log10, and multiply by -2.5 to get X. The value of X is -0.15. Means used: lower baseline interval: 1.38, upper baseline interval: 1.44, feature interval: 1.63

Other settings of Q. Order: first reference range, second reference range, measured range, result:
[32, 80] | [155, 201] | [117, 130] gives -1.3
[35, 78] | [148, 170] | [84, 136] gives -4.5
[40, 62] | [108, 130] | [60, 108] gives 0.6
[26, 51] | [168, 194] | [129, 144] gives -2.0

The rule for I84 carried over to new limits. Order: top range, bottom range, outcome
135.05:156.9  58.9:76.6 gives 1.05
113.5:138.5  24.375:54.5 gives 1.19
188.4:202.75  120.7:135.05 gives 0.87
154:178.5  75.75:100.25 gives 1.01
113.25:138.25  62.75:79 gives 1.14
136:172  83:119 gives 0.95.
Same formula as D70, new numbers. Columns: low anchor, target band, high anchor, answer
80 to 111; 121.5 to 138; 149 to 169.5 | -0.7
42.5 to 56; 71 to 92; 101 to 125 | 1.5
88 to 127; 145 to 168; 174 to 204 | -0.1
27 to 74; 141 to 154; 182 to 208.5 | -0.8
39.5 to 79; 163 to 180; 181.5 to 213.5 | -0.8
